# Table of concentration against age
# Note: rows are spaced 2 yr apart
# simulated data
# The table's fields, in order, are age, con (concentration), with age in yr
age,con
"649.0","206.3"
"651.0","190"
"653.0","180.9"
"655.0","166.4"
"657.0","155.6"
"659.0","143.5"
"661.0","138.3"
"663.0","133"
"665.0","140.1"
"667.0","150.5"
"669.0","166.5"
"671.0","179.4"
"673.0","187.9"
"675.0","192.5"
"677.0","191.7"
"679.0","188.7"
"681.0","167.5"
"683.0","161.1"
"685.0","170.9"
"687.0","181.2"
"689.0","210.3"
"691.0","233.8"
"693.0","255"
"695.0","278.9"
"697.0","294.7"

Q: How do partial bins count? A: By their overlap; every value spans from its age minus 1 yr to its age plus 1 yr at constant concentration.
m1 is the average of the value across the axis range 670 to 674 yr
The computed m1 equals 184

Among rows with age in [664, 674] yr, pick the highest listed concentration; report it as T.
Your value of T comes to 187.9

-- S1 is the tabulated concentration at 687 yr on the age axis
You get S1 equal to 181.2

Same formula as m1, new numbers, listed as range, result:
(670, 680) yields 188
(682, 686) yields 166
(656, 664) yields 143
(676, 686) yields 176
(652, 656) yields 174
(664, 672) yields 159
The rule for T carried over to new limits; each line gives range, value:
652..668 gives 180.9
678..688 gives 188.7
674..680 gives 192.5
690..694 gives 255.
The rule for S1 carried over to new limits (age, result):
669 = 166.5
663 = 133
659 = 143.5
